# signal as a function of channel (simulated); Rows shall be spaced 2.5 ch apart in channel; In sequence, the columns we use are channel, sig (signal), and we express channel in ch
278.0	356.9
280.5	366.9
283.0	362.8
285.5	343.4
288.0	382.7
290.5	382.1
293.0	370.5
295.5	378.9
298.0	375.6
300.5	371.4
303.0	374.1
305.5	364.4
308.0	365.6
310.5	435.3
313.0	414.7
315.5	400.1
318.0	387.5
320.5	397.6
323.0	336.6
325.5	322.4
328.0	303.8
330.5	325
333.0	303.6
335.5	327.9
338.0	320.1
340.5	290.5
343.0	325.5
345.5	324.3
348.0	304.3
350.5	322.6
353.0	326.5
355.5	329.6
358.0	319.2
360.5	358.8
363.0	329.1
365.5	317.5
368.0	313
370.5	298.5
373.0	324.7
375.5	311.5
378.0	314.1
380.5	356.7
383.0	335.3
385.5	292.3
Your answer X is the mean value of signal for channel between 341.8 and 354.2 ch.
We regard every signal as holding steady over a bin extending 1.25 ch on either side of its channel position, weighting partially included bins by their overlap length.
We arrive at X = 321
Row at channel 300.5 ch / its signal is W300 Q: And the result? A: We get 371.4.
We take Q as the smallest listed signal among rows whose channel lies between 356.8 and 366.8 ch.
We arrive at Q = 317.5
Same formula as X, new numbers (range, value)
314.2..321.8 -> 395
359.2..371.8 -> 323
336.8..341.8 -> 305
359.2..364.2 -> 344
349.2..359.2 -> 324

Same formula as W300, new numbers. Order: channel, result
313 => 414.7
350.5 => 322.6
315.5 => 400.1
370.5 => 298.5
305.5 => 364.4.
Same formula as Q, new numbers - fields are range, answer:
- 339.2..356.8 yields 290.5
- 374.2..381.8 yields 311.5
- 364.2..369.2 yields 313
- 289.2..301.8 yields 370.5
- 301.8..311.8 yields 364.4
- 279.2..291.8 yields 343.4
